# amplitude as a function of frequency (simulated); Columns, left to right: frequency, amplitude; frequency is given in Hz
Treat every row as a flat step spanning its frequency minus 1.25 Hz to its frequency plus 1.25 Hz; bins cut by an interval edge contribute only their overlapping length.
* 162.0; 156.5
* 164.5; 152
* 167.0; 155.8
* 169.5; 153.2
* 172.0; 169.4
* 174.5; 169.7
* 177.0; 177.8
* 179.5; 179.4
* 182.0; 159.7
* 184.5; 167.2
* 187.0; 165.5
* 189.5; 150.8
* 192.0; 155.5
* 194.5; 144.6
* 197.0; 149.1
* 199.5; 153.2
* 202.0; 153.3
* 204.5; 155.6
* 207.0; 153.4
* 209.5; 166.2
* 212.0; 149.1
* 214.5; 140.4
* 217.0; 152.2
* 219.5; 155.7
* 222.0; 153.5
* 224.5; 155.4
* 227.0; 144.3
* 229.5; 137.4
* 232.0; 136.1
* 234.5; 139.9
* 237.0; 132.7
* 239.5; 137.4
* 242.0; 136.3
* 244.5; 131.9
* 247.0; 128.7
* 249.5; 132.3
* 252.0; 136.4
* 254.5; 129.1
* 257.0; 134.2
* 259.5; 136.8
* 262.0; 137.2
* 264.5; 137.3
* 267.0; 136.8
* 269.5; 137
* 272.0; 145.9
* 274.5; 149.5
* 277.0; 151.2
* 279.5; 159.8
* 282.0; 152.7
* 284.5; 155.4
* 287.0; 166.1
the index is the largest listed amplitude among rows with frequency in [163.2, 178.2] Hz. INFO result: 177.8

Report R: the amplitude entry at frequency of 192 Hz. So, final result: 155.5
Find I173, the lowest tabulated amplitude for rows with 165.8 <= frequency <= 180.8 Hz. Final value 153.2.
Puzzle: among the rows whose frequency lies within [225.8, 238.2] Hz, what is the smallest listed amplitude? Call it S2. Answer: 132.7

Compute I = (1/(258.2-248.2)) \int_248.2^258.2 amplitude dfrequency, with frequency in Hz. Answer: 133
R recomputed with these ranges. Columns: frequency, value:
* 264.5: 137.3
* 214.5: 140.4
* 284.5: 155.4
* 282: 152.7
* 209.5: 166.2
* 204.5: 155.6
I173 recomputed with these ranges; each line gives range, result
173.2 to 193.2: 150.8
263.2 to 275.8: 136.8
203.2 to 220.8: 140.4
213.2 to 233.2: 136.1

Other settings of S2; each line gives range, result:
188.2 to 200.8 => 144.6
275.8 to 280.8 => 151.2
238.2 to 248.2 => 128.7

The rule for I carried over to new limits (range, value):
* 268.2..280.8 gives 149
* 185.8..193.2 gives 157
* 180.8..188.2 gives 164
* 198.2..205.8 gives 154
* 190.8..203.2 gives 151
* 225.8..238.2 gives 138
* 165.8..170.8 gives 155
